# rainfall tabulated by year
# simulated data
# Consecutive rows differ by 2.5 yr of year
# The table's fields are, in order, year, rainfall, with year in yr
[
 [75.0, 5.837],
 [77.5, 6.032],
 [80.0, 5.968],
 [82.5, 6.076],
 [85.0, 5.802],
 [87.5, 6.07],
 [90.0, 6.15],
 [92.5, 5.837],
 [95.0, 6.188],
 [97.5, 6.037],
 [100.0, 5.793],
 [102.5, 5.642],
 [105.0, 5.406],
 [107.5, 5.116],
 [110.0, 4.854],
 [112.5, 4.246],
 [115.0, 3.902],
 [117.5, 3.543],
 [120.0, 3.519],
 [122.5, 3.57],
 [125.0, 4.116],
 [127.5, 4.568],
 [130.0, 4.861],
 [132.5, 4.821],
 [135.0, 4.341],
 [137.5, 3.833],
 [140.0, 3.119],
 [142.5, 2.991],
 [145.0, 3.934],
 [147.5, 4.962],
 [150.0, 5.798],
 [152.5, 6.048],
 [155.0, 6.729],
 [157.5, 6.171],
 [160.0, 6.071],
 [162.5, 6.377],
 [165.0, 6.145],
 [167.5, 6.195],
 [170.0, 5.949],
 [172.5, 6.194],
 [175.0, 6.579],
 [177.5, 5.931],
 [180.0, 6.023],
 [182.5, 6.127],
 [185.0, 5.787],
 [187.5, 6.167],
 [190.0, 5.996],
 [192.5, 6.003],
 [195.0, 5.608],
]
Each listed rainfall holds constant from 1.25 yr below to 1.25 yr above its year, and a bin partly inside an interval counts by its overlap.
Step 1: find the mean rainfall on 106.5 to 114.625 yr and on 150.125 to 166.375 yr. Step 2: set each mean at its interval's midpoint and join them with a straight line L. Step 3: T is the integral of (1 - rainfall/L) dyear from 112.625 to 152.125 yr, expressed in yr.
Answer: 8.8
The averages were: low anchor 4.64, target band 4.17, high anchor 6.22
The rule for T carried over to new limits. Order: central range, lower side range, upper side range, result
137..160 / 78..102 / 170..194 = 4.2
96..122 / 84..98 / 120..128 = 0.8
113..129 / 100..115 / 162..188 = 4.1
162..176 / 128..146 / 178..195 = -2.5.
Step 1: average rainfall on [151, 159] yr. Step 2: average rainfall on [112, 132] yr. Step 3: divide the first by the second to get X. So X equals 1.5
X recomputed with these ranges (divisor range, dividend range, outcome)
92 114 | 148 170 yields 1.13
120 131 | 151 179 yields 1.49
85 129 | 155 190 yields 1.23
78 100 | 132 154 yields 0.74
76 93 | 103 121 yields 0.74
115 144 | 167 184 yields 1.56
